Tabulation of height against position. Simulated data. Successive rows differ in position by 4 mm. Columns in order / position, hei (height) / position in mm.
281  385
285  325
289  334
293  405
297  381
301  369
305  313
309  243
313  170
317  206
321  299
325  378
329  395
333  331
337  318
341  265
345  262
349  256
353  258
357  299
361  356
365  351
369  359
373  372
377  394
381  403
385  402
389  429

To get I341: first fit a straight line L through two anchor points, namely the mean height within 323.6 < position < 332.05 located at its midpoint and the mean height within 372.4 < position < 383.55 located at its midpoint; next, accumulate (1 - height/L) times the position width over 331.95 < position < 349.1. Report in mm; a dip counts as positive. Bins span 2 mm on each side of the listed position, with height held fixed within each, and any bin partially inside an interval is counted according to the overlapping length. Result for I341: 4.3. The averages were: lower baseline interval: 380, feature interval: 287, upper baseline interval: 392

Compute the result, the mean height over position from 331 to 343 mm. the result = 305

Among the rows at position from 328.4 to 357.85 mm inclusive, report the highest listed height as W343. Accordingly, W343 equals 395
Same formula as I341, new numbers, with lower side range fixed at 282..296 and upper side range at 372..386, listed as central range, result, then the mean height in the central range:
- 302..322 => 6.4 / 250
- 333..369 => 7.7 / 301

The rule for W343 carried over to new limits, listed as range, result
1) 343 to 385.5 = 403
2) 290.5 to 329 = 405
